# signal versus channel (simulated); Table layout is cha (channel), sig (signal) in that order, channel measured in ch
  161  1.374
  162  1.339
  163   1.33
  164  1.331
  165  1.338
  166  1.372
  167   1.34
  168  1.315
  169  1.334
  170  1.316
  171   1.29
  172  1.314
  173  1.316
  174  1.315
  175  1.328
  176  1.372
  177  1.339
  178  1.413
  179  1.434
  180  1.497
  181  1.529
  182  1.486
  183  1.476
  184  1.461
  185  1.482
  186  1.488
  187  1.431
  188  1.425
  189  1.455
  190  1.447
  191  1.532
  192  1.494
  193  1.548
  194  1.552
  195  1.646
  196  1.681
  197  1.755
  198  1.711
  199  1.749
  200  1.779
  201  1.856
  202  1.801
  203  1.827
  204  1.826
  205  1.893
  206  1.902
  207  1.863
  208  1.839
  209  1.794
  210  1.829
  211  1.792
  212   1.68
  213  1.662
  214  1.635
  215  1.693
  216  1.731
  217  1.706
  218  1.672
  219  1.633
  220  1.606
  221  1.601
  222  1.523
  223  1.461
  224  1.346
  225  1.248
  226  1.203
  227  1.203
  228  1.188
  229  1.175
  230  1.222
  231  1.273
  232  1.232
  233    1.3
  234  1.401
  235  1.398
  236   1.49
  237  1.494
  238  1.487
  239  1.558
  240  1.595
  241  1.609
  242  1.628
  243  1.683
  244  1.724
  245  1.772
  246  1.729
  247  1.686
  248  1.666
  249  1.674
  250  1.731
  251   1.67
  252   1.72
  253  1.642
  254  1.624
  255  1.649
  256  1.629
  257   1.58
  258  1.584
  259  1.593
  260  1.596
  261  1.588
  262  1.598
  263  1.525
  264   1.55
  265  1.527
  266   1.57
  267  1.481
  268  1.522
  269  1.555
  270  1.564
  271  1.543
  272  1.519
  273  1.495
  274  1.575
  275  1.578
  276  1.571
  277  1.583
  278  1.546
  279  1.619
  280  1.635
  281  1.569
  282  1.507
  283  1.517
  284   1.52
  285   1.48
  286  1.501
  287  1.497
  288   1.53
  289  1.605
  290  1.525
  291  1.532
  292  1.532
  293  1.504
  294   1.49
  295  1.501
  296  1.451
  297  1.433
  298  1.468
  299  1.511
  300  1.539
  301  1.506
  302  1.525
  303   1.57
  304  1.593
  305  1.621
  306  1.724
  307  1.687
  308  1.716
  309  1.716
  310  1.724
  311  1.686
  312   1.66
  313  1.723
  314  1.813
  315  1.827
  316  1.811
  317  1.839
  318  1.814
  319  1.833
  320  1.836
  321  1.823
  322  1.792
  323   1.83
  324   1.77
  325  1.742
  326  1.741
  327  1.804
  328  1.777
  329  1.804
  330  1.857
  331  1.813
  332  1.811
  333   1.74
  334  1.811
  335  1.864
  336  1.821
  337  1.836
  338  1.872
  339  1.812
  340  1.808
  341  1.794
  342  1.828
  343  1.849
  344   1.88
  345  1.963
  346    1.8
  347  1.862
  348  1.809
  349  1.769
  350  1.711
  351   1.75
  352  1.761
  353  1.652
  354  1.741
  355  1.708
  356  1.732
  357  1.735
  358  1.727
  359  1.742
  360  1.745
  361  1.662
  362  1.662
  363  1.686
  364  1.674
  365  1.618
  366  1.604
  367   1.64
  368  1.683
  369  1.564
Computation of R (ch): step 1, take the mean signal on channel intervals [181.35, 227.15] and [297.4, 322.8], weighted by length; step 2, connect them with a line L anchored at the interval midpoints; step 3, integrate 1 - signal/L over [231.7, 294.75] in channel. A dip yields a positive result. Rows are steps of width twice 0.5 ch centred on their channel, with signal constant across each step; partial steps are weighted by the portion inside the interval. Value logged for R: 3.64 ch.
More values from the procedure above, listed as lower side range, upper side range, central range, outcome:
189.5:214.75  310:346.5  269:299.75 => 4.3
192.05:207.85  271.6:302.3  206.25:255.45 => 3.1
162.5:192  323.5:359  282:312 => 2.3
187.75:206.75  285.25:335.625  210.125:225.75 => 0.8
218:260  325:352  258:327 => 2.8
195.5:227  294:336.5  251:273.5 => 1.6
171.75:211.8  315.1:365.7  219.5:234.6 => 2.8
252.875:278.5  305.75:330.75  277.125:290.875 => 0.8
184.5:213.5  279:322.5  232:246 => 1.0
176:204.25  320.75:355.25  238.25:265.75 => 0.6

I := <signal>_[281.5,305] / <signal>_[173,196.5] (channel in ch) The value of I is 1.03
